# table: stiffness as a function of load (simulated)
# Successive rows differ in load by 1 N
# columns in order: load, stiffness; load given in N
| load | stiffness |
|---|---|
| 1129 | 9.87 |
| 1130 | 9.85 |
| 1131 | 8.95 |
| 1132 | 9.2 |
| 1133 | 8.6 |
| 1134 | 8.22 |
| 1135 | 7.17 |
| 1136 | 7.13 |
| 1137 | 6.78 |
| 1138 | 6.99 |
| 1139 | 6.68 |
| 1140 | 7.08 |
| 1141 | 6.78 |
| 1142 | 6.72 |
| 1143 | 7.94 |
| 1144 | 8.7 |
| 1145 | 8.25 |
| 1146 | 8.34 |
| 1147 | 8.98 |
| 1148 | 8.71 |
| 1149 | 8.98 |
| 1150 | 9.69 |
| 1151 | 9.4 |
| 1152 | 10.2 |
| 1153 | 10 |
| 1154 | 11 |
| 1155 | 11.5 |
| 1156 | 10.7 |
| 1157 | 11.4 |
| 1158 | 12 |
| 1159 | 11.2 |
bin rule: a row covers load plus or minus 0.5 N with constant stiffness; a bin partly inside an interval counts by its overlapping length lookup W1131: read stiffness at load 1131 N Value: 8.95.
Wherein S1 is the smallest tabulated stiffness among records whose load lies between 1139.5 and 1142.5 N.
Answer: 6.72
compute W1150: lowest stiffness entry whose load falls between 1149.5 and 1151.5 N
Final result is 9.4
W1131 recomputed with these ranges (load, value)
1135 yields 7.17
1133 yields 8.6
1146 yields 8.34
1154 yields 11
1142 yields 6.72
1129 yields 9.87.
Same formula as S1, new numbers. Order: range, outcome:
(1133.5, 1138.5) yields 6.78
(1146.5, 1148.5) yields 8.71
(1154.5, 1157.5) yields 10.7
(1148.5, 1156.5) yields 8.98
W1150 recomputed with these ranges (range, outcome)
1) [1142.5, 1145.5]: 7.94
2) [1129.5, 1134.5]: 8.22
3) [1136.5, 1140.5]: 6.68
